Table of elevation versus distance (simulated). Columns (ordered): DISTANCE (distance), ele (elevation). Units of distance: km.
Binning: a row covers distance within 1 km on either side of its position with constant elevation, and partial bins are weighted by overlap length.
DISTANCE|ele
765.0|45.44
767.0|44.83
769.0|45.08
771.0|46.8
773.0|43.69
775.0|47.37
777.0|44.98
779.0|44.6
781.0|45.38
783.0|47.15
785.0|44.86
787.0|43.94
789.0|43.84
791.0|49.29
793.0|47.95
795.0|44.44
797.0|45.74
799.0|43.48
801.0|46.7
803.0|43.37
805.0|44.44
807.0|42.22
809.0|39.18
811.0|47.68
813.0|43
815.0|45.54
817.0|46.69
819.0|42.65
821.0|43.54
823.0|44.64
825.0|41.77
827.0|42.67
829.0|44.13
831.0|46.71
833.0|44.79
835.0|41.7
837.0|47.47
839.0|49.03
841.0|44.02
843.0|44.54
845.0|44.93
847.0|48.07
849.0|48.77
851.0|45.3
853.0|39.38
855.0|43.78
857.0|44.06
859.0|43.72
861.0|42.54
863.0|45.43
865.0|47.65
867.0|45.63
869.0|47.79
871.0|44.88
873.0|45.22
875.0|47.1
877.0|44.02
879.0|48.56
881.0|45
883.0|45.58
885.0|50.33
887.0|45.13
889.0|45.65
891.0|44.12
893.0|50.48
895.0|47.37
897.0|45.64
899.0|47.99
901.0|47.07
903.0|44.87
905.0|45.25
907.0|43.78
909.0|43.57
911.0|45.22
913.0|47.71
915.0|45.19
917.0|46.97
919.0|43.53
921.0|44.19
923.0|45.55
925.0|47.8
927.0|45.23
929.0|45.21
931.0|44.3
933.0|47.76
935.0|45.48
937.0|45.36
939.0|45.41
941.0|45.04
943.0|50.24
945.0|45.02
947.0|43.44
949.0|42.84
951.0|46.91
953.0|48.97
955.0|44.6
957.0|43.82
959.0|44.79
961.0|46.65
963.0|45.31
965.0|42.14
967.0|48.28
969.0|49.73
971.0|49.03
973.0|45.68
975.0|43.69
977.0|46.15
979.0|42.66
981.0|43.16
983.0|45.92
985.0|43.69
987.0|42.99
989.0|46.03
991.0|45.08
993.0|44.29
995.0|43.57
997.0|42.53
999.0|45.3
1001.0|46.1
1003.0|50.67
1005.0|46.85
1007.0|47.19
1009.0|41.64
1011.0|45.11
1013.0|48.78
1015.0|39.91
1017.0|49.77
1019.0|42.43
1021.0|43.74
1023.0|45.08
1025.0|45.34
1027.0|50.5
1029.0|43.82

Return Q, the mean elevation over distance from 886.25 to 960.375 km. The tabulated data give 45.7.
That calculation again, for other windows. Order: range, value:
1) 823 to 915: 45.5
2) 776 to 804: 45.4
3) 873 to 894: 46.5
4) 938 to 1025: 45.4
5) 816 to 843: 44.6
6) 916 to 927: 45.6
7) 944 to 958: 45.1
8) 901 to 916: 45.2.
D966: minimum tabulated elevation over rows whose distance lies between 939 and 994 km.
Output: 42.14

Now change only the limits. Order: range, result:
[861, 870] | 42.54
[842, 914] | 39.38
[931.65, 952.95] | 42.84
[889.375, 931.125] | 43.53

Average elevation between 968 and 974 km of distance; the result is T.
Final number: 48.1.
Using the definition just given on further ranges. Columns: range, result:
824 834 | 44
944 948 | 44.2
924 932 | 45.6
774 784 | 45.9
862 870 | 46.6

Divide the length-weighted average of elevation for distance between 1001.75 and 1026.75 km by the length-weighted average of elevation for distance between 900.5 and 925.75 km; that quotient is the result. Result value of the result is 1.01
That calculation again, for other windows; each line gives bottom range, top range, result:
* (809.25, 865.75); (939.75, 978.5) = 1.03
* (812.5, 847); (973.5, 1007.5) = 1.01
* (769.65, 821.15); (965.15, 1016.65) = 1.01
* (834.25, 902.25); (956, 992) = 0.99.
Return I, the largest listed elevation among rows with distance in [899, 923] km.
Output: 47.99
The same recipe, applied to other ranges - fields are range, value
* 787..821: 49.29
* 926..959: 50.24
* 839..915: 50.48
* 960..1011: 50.67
